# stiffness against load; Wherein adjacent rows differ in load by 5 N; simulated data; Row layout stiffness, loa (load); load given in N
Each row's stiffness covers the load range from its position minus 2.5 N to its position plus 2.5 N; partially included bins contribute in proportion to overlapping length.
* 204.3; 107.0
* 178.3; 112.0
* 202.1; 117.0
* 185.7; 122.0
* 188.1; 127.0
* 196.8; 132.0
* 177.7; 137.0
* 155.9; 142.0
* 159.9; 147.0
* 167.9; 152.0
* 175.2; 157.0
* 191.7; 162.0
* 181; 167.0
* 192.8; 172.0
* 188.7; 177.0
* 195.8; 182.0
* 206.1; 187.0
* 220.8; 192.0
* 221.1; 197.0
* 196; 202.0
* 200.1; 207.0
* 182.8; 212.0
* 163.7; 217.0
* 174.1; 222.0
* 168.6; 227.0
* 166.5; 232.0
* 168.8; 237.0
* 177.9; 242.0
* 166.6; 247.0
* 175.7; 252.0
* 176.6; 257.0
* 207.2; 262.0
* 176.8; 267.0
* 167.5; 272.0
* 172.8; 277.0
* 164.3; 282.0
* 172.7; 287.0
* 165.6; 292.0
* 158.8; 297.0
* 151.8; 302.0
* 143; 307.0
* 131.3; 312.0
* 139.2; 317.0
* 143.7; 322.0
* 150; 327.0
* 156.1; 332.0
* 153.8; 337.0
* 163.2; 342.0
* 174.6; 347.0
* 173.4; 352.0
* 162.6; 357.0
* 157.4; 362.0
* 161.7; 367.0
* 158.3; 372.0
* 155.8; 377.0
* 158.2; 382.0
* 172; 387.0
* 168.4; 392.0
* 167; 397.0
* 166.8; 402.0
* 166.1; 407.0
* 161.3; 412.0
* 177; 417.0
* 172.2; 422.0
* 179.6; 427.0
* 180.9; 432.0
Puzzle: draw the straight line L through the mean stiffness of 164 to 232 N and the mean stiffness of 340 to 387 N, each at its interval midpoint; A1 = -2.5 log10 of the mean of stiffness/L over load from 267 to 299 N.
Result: 0.06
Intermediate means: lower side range 191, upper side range 163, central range 168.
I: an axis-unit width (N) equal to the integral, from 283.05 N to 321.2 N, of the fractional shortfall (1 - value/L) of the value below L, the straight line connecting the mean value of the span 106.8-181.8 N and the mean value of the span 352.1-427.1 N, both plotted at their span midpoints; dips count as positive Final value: 4.4 N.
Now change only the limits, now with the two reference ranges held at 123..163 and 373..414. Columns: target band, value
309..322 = 2.4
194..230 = -2.8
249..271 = -1.5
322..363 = 1.5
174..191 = -2.4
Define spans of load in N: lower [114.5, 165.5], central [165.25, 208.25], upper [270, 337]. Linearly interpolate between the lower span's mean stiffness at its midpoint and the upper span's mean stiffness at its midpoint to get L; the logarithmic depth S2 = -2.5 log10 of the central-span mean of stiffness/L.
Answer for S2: -0.16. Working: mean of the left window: 180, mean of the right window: 155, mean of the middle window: 201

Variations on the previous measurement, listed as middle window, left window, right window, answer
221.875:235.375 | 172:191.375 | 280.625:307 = 0.09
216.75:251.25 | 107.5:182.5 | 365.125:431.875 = 0.04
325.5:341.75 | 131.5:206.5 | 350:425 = 0.11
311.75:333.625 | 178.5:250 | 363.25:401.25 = 0.18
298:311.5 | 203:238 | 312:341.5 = 0.06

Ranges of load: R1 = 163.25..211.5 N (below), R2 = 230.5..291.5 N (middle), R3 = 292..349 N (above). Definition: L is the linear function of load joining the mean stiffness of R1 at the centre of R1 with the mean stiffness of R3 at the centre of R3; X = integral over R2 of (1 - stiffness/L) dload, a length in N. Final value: -0.5 N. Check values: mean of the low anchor 199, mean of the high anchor 152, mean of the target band 174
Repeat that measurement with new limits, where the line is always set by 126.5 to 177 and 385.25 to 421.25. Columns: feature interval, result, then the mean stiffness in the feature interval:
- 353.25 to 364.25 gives 0.56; 162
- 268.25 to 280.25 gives 0.23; 170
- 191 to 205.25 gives -2.75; 211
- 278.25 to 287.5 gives 0.28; 168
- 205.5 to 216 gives -0.61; 187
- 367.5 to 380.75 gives 0.92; 158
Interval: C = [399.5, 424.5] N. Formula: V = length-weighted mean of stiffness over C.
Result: 169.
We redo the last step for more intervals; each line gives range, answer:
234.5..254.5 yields 172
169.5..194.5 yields 201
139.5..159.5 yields 165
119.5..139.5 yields 187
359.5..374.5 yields 159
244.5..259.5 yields 173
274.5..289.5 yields 170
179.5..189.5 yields 201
